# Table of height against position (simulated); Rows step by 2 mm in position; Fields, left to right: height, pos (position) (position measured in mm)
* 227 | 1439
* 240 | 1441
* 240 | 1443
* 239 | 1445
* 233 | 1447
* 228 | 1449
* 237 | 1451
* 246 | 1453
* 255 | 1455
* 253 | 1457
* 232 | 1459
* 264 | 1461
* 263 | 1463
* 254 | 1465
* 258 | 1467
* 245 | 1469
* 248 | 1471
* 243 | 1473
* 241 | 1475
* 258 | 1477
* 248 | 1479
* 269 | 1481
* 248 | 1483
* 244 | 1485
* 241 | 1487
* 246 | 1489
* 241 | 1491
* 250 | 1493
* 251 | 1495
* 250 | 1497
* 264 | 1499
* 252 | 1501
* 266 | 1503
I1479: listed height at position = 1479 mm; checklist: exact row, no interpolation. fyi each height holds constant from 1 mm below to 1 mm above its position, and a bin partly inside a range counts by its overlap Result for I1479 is 248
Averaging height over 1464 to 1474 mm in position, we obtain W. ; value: 250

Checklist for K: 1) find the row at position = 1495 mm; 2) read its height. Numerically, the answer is 251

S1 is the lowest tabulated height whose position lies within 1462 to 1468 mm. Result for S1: 254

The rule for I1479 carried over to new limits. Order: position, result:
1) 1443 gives 240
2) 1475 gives 241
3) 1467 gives 258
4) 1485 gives 244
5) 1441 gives 240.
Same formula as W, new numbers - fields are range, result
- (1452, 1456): 250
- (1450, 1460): 245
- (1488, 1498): 248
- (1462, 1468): 258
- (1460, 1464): 264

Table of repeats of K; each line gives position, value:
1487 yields 241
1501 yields 252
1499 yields 264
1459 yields 232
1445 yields 239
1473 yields 243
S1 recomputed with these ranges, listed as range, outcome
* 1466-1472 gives 245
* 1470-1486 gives 241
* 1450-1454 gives 237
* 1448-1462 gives 228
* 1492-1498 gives 250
